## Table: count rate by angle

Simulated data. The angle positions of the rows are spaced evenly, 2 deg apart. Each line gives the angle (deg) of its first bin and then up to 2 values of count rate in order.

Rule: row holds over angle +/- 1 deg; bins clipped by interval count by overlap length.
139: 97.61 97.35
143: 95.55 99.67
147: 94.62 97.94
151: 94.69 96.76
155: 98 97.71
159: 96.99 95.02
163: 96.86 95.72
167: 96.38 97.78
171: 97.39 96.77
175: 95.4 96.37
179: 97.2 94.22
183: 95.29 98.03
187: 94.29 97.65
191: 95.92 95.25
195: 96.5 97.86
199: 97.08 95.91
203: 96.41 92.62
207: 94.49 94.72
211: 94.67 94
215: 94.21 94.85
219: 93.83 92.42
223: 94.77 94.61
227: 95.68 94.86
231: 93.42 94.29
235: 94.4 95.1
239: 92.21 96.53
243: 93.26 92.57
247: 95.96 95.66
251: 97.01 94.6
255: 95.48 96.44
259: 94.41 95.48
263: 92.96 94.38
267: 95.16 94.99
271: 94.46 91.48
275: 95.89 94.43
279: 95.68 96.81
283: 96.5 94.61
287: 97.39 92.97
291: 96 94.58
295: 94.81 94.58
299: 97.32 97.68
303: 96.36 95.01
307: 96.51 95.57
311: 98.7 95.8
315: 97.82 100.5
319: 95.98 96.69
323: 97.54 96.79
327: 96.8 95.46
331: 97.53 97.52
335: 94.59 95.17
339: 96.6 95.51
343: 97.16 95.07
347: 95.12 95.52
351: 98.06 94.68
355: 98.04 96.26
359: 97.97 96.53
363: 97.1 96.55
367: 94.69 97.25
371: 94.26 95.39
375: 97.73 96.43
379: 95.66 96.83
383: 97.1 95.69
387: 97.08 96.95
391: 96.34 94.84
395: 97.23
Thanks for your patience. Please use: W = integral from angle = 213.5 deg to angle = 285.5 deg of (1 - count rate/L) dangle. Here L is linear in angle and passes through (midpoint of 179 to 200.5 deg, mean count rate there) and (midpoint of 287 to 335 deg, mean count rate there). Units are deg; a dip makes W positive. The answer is 1.2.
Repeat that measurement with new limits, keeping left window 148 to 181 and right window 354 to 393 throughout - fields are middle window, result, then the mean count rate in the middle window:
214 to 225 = 0.3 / 94.1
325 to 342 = 0.1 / 96.2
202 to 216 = 0.3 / 94.4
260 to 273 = 0.3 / 94.3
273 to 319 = 0.2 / 96.1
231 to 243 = 0.3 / 94.3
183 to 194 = 0.1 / 96.1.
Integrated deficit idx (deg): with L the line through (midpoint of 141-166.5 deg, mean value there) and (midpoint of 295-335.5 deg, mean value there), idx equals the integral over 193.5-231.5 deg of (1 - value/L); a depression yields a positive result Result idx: 0.7 deg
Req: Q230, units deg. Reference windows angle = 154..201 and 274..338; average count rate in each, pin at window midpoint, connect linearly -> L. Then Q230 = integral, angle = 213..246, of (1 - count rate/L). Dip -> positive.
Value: 0.8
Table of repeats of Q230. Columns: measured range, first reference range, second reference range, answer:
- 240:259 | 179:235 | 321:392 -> 0.05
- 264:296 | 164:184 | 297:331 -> 0.56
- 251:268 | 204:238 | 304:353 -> 0.02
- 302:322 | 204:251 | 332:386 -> -0.28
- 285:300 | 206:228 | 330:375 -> 0.01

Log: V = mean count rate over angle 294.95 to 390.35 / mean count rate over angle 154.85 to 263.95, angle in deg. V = 1.0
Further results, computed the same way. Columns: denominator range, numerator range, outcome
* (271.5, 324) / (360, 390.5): 1.00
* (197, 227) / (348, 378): 1.02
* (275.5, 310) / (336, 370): 1.01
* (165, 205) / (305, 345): 1.00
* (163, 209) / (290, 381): 1.00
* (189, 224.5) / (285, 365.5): 1.01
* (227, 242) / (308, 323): 1.03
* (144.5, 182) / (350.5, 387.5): 1.00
